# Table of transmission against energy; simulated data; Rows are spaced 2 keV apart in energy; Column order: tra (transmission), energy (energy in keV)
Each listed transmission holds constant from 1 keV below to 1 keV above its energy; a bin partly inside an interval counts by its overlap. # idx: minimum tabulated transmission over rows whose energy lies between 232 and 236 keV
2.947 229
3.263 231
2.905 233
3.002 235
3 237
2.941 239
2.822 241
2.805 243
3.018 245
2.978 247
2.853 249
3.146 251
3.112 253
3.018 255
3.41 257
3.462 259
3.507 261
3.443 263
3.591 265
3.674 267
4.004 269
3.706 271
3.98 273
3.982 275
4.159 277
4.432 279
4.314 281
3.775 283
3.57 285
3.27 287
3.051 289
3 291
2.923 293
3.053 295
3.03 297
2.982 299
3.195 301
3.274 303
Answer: 2.905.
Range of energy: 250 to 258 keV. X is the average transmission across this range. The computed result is 3.17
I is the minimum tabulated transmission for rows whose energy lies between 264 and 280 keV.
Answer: 3.591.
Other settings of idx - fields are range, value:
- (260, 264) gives 3.443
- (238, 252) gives 2.805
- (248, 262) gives 2.853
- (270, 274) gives 3.706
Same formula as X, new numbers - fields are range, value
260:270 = 3.64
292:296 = 2.99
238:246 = 2.9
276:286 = 4.05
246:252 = 2.99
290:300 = 3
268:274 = 3.9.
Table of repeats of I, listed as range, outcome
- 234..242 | 2.822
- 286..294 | 2.923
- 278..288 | 3.27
